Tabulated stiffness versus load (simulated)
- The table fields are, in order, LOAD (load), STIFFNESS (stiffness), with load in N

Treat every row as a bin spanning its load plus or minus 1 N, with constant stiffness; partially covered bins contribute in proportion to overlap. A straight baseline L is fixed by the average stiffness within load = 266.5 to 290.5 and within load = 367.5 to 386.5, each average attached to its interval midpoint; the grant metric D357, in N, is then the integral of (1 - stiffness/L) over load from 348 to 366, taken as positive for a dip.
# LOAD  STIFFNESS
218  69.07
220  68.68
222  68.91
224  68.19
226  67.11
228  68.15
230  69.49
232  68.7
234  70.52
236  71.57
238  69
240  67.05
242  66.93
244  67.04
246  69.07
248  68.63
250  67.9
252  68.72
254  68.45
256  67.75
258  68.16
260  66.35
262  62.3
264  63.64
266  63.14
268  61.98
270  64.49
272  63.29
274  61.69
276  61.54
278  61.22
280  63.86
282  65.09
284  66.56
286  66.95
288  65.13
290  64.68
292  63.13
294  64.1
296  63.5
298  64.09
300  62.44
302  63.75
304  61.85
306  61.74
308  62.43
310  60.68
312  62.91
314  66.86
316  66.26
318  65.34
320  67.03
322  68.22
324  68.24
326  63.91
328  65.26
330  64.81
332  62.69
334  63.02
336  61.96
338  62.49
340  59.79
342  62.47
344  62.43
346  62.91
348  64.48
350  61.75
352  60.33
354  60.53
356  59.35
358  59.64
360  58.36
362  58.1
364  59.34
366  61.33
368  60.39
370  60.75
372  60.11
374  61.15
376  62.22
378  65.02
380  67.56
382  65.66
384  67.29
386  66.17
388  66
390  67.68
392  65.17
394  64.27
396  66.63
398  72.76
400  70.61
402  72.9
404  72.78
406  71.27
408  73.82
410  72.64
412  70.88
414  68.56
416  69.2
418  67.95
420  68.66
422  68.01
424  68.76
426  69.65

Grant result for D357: 1.0 N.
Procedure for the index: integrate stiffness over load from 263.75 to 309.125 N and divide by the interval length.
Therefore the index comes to 63.5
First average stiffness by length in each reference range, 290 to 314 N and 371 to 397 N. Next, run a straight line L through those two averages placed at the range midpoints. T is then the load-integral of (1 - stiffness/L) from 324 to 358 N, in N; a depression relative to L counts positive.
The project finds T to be 0.79 N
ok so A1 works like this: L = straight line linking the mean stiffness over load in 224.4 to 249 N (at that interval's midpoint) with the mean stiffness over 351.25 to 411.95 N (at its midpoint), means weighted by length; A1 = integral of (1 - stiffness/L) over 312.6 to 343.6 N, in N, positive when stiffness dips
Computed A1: 0.9 N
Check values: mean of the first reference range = 68.6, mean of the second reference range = 65.1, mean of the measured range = 64.5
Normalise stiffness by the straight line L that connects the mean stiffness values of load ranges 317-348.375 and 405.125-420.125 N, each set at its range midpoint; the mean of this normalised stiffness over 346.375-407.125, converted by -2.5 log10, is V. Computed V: 0.05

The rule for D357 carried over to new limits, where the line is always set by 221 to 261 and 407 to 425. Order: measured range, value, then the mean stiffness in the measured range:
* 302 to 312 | 1.0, 62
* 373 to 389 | 1.0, 65.1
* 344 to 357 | 1.4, 61.6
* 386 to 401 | 0.5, 67.5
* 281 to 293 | 0.6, 65.3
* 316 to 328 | 0.5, 66.4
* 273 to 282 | 0.8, 62.4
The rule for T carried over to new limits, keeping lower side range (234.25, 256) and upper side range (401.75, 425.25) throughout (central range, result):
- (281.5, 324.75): 2.9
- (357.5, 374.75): 2.5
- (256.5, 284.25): 2.0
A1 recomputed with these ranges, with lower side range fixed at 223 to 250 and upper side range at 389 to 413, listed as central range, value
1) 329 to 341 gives 1.2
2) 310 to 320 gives 0.6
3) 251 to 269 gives 0.8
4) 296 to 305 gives 0.8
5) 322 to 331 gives 0.5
